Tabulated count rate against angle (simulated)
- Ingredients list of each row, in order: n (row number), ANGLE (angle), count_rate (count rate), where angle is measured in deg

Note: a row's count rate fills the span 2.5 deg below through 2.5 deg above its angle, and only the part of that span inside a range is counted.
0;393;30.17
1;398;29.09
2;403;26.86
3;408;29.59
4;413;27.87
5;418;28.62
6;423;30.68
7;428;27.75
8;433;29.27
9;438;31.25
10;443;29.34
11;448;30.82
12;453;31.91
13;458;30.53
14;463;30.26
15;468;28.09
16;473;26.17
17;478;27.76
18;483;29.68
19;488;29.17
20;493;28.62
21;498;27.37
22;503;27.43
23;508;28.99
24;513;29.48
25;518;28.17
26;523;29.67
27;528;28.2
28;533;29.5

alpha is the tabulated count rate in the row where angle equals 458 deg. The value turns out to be 30.53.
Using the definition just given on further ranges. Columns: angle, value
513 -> 29.48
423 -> 30.68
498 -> 27.37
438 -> 31.25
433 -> 29.27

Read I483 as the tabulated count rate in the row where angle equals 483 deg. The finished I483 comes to 29.68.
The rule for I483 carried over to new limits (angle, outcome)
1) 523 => 29.67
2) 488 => 29.17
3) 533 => 29.5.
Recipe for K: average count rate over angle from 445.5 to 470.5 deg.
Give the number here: 30.3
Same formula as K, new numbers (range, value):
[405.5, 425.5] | 29.2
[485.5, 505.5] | 28.1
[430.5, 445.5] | 30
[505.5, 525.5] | 29.1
